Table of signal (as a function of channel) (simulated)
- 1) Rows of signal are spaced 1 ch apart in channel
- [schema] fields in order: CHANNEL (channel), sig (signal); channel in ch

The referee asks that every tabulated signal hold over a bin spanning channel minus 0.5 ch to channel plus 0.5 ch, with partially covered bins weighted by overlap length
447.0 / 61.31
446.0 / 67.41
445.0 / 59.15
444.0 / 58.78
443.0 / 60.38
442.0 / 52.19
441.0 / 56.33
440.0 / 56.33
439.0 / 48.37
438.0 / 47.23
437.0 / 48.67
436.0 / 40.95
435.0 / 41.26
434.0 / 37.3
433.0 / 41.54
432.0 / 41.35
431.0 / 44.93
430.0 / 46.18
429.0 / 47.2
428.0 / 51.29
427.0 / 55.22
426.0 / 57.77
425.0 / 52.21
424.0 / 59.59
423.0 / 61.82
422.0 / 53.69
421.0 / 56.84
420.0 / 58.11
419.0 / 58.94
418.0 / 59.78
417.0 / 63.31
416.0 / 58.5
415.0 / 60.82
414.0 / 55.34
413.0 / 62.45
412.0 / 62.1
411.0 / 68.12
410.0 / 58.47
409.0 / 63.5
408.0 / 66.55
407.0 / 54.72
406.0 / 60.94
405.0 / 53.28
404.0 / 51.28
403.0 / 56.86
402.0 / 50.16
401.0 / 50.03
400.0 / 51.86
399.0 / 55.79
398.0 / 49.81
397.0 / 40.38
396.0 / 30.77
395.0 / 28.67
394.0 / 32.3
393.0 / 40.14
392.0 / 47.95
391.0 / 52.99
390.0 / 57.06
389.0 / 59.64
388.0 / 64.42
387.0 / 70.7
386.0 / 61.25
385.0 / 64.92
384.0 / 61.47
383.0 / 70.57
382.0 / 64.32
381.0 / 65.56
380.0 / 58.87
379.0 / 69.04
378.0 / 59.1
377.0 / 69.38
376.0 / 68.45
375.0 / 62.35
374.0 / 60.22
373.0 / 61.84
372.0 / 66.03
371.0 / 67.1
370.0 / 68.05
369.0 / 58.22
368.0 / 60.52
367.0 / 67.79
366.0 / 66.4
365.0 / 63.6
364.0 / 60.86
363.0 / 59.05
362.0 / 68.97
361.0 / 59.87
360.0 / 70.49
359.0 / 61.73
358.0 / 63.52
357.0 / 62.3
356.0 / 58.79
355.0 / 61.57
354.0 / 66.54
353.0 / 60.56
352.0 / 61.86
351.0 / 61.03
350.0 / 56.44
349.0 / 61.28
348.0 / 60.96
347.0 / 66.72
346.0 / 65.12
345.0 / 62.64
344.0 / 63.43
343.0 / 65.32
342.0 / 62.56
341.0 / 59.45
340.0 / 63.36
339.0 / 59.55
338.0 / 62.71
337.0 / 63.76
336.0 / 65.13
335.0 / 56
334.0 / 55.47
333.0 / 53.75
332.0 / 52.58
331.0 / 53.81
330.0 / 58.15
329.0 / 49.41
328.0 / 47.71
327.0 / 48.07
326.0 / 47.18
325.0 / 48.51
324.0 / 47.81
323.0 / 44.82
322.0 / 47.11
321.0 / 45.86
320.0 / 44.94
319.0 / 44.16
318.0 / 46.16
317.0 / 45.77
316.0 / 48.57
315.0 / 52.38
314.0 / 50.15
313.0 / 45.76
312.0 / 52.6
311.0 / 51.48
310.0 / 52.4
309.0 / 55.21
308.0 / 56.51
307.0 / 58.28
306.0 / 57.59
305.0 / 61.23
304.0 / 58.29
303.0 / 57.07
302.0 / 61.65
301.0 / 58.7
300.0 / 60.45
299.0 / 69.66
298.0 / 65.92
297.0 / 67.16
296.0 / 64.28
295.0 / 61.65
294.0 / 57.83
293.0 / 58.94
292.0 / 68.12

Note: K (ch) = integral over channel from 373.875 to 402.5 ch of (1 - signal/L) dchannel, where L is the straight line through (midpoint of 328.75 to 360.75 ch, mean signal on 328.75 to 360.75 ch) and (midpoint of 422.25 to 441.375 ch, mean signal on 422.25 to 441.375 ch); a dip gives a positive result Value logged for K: -0.3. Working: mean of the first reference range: 60.9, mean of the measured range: 55.7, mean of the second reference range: 49.3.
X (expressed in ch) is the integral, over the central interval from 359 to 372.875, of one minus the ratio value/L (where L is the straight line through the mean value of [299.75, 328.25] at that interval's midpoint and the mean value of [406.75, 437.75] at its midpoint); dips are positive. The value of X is -3.0 ch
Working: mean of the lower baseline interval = 51.6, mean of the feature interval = 64.2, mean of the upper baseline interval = 54.4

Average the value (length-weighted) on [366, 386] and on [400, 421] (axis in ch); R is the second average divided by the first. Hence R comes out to 0.9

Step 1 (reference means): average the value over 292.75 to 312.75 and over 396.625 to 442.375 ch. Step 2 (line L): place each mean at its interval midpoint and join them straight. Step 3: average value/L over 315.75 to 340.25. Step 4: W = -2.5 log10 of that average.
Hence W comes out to 0.119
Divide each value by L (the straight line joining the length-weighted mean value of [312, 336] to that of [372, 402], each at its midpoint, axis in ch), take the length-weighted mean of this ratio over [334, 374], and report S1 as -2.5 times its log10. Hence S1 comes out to -0.19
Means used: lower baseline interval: 49.7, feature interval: 62.7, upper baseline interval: 56.3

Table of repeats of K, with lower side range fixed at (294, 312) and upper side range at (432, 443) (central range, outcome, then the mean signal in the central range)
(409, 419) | -2.3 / 61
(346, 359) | -1.6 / 61.9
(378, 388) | -2.4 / 64.8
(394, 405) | 1.0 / 46.2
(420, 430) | -1.3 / 54.8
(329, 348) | -1.3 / 60.2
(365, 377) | -2.5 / 64.5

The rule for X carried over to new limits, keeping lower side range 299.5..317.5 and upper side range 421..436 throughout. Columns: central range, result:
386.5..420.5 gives -2.8 ch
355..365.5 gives -2.1 ch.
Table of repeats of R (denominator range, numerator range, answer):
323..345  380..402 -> 0.95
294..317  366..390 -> 1.12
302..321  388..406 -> 0.93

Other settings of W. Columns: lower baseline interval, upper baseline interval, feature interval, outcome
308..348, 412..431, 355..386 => -0.16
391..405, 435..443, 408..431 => -0.20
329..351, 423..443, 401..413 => -0.12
